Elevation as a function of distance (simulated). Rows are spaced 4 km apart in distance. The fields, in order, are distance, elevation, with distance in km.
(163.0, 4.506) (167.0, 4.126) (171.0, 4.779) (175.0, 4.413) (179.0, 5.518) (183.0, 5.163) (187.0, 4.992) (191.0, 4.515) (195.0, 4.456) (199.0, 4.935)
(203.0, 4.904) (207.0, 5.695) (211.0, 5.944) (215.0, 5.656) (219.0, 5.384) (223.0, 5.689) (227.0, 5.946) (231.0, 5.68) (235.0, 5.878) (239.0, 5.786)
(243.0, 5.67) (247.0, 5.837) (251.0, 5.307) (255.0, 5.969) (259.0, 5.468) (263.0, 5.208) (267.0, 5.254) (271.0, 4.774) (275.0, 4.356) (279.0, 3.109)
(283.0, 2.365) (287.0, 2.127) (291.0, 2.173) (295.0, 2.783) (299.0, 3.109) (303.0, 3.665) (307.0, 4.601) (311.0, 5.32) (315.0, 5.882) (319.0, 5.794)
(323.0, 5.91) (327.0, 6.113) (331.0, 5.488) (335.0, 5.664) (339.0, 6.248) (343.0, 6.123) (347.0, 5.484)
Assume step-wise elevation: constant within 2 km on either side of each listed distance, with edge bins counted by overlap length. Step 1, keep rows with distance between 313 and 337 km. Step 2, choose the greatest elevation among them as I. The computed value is 6.113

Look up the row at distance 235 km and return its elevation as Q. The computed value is 5.878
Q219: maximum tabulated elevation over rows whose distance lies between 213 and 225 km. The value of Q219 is 5.689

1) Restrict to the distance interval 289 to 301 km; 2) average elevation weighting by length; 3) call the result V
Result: 2.69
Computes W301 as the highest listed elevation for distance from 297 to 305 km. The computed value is 3.665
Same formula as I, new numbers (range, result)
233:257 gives 5.969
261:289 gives 5.254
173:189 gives 5.518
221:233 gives 5.946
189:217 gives 5.944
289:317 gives 5.882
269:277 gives 4.774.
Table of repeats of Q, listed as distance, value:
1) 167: 4.126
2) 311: 5.32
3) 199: 4.935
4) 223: 5.689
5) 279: 3.109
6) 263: 5.208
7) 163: 4.506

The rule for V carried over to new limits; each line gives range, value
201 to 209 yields 5.3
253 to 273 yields 5.33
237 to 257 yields 5.71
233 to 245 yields 5.78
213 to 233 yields 5.67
